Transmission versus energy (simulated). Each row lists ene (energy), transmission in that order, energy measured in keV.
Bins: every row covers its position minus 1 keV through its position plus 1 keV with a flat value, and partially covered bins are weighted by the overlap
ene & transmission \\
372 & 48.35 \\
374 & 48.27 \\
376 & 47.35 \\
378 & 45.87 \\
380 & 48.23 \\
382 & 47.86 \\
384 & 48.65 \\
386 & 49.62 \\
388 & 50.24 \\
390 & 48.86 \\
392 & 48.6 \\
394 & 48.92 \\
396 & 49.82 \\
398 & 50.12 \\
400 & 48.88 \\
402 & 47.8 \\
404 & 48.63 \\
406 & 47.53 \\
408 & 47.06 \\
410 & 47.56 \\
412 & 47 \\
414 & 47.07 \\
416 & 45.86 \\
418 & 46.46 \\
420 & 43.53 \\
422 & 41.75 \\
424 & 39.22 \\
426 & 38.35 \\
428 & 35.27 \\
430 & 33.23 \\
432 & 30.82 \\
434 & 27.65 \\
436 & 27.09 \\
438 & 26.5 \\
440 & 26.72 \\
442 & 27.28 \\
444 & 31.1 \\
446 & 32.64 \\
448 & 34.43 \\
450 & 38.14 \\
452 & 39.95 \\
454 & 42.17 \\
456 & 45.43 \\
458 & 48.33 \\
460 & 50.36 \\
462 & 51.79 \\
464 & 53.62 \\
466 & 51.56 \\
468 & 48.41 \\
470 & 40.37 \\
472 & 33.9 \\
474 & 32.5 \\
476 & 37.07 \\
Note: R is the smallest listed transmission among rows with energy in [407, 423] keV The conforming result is 41.75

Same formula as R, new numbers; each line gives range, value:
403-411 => 47.06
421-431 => 33.23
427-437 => 27.09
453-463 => 42.17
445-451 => 32.64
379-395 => 47.86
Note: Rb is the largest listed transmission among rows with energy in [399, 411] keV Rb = 48.88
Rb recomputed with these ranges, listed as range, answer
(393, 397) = 49.82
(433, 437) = 27.65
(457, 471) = 53.62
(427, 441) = 35.27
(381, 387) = 49.62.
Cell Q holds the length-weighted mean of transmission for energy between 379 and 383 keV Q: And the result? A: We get 48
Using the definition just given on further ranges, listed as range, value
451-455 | 41.1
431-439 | 28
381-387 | 48.7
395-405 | 49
